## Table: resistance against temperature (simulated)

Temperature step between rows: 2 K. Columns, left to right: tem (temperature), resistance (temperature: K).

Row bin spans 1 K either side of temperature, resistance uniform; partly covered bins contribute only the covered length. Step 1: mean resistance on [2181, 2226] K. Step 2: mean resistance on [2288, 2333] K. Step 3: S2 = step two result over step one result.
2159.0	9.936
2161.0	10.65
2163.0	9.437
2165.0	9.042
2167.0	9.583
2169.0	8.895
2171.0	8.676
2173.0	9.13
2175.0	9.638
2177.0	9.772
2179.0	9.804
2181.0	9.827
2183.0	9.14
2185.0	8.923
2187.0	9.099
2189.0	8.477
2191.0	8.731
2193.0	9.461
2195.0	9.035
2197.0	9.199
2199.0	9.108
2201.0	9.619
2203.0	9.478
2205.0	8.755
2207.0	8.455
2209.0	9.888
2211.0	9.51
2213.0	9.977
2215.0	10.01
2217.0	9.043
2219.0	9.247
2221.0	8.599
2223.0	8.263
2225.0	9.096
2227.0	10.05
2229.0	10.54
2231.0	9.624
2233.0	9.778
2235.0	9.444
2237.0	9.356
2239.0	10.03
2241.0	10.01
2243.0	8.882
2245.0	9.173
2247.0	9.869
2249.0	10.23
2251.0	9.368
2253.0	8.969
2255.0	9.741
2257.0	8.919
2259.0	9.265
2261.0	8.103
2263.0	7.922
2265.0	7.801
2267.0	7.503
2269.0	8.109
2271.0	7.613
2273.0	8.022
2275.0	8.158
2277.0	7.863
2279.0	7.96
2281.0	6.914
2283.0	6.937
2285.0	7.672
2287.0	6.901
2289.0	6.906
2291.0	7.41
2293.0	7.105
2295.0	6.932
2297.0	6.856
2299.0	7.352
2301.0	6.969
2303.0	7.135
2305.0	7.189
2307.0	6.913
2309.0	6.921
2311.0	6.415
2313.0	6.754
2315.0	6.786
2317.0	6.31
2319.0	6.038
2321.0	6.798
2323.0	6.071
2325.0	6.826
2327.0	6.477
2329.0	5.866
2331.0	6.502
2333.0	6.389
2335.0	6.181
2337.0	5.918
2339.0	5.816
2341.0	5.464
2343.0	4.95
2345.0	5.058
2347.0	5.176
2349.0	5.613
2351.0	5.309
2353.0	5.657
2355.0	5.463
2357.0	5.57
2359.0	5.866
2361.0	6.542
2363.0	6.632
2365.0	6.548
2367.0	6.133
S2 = 0.74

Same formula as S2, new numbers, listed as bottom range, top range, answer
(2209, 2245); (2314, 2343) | 0.65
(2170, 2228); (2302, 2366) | 0.67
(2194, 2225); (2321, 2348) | 0.64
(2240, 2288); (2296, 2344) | 0.77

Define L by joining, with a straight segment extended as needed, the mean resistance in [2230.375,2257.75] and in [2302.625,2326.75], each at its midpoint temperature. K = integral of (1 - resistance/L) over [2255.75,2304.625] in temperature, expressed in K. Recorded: 2.8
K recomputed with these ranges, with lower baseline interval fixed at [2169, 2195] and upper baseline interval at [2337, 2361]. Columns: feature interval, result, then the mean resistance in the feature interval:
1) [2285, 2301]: -0.8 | 7.1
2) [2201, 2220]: -1.8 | 9.39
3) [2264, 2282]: -1.4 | 7.77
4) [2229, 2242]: -2.8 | 9.77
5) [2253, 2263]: -1.8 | 8.89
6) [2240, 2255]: -3.4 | 9.52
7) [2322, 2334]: -0.8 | 6.36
